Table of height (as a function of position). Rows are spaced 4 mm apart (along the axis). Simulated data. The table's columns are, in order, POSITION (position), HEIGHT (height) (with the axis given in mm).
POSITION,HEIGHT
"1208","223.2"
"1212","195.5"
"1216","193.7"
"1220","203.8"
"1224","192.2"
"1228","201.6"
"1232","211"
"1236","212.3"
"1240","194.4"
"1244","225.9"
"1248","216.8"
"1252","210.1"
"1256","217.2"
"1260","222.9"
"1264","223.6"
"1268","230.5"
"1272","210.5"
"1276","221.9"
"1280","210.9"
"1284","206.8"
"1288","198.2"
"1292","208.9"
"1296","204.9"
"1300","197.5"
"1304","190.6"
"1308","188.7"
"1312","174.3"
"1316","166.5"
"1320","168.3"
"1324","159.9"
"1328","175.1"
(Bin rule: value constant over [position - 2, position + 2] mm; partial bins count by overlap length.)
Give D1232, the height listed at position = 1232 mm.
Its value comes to 211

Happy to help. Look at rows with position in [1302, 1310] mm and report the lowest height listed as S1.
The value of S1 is 188.7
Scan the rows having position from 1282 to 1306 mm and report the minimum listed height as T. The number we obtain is 190.6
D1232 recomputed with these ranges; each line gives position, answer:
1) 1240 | 194.4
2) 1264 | 223.6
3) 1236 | 212.3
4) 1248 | 216.8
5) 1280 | 210.9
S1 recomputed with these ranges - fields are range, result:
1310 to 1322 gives 166.5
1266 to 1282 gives 210.5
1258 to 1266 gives 222.9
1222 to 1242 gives 192.2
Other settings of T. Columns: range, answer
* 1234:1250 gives 194.4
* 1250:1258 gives 210.1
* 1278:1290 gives 198.2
